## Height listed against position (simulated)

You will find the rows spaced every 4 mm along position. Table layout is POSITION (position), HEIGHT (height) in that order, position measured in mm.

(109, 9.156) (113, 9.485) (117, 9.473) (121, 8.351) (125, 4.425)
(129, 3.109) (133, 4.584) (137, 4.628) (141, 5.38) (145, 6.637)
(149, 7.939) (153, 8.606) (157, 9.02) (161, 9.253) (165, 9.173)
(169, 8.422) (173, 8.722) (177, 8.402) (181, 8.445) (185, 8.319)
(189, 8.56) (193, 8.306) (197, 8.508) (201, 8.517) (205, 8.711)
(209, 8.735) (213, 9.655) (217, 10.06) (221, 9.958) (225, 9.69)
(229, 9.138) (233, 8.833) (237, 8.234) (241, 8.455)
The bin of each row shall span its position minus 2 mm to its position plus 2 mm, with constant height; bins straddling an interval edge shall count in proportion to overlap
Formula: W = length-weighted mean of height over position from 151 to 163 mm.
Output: 8.96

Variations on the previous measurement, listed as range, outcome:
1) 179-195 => 8.41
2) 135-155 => 6.64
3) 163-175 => 8.77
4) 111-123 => 9.1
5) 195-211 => 8.62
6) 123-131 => 3.77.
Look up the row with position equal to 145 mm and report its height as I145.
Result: 6.637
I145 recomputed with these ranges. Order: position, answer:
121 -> 8.351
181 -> 8.445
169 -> 8.422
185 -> 8.319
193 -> 8.306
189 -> 8.56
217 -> 10.06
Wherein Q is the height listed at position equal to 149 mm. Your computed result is 7.939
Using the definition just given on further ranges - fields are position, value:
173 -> 8.722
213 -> 9.655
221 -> 9.958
